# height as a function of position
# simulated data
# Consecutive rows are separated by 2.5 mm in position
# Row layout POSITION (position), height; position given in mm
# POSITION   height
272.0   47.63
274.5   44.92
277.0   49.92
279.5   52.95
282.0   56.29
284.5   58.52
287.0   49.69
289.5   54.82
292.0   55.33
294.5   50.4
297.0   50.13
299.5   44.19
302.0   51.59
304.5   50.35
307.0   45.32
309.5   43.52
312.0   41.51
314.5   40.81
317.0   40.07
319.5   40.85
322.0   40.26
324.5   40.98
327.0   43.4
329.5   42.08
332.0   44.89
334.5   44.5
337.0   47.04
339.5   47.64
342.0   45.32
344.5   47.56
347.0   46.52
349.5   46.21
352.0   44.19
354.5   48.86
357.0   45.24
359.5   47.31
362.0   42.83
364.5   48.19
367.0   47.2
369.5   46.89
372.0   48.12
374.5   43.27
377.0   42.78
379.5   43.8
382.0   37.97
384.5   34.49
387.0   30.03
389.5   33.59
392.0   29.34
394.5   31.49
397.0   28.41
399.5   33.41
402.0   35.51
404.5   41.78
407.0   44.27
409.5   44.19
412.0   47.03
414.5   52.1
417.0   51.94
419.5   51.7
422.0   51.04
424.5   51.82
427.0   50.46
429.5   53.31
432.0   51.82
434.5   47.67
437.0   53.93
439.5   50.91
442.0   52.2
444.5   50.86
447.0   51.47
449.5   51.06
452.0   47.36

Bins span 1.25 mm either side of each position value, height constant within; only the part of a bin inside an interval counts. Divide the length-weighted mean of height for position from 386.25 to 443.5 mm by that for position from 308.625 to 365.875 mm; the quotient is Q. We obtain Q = 1.0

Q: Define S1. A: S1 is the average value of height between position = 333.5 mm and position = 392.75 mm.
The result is 43.4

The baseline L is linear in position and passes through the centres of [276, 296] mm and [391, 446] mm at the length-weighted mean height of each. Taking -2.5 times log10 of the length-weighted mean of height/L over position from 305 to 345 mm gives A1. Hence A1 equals 0.18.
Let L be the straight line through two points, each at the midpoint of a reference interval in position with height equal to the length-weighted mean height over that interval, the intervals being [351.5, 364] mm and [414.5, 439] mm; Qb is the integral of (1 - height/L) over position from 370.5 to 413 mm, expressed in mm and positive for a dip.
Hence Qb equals 9.1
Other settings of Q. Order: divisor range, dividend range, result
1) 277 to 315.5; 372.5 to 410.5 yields 0.75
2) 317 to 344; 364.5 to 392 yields 0.93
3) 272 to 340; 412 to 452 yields 1.09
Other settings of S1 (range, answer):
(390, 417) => 39.2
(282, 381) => 46.3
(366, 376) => 46.3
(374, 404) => 35.3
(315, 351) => 44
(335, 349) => 46.7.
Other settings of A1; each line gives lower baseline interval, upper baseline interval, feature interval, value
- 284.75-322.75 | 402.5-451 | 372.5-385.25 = 0.182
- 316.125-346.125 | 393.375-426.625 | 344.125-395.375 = 0.040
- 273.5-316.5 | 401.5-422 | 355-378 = 0.043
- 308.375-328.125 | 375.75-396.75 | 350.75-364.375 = -0.212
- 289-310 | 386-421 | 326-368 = -0.019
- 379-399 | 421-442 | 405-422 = -0.110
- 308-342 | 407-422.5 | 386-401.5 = 0.459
